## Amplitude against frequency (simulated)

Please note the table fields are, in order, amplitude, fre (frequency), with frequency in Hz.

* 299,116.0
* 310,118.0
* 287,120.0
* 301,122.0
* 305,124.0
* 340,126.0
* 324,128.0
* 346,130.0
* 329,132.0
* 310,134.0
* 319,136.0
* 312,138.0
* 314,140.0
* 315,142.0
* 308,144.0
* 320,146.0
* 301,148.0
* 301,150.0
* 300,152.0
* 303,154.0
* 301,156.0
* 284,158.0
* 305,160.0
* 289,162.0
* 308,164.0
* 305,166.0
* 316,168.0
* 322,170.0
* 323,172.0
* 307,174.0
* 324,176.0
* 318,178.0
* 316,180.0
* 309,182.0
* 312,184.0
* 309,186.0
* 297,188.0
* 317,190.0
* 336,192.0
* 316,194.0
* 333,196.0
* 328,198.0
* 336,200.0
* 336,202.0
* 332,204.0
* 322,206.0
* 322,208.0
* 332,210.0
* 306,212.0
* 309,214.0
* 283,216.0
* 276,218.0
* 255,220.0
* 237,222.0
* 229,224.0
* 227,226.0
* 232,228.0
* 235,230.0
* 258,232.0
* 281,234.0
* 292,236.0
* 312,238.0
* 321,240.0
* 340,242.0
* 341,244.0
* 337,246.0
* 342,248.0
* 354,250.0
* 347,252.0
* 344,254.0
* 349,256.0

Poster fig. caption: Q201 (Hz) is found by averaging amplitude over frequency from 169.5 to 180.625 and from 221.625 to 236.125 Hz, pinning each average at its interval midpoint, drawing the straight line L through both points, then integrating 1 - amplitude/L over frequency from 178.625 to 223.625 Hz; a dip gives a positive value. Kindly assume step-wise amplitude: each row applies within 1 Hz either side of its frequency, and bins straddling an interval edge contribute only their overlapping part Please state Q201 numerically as -4.0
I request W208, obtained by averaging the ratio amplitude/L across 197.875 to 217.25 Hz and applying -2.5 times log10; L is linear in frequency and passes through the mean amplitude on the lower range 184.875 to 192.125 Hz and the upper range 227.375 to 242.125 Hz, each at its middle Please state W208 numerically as -0.07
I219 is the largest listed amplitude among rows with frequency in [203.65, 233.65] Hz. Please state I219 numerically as 332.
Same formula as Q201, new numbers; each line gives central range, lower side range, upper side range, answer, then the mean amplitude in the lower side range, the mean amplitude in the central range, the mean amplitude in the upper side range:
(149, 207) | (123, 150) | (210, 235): -4.6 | 318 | 314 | 264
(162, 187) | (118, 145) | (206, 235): -1.6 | 316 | 313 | 272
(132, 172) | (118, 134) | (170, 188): 1.0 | 318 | 308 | 314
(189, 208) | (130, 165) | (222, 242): -3.0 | 308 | 328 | 268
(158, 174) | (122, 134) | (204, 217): 0.6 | 325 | 308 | 314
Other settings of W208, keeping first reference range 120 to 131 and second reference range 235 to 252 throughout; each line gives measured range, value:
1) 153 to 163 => 0.093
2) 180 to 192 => 0.047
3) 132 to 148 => 0.024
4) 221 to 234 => 0.345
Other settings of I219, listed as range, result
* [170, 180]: 324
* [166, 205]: 336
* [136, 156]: 320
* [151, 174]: 323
